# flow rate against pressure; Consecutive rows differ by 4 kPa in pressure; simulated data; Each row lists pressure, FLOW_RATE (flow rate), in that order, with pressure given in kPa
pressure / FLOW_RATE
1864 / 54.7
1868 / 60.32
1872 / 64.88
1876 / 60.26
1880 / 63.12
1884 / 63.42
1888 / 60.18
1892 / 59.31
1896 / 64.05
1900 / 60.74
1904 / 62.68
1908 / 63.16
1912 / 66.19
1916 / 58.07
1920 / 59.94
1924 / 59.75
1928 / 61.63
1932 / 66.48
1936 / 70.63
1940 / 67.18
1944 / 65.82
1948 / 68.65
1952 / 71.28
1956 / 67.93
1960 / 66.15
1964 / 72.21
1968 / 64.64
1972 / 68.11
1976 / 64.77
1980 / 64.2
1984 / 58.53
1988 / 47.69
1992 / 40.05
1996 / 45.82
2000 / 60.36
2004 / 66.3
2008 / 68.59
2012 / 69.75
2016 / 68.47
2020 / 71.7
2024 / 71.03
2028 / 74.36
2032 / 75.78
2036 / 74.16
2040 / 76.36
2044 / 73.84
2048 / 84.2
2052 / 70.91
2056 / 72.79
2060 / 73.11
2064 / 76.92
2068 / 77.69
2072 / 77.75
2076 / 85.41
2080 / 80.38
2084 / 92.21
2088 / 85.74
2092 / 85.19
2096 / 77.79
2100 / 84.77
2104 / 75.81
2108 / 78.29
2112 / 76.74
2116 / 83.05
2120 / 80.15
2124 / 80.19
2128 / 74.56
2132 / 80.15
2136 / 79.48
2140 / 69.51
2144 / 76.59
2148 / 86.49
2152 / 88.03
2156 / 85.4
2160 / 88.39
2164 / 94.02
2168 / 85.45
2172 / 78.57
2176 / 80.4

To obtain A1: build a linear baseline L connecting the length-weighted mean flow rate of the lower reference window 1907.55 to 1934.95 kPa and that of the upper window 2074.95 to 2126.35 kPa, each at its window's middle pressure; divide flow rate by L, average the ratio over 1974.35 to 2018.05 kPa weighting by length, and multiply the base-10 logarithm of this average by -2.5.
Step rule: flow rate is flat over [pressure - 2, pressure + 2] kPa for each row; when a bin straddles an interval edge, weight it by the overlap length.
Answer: 0.19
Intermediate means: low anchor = 62.4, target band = 59.5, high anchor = 81.9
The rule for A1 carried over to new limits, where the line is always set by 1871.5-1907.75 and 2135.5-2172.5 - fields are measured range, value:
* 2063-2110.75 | -0.05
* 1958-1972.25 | 0.01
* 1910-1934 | 0.05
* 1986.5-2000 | 0.45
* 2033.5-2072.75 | -0.01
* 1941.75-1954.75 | -0.03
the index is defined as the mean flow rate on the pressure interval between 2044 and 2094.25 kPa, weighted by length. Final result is 79.9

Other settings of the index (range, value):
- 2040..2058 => 75.5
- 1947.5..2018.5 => 62.9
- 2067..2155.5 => 80.8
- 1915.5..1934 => 61.4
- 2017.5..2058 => 74.4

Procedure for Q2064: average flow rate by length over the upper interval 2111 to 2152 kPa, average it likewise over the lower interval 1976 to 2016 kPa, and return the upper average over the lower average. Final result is 1.35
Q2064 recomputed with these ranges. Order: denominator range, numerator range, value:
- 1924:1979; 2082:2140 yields 1.20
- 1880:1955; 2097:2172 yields 1.27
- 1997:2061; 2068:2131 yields 1.13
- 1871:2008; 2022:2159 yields 1.26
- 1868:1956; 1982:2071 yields 1.07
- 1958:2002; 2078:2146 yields 1.35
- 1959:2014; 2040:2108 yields 1.30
